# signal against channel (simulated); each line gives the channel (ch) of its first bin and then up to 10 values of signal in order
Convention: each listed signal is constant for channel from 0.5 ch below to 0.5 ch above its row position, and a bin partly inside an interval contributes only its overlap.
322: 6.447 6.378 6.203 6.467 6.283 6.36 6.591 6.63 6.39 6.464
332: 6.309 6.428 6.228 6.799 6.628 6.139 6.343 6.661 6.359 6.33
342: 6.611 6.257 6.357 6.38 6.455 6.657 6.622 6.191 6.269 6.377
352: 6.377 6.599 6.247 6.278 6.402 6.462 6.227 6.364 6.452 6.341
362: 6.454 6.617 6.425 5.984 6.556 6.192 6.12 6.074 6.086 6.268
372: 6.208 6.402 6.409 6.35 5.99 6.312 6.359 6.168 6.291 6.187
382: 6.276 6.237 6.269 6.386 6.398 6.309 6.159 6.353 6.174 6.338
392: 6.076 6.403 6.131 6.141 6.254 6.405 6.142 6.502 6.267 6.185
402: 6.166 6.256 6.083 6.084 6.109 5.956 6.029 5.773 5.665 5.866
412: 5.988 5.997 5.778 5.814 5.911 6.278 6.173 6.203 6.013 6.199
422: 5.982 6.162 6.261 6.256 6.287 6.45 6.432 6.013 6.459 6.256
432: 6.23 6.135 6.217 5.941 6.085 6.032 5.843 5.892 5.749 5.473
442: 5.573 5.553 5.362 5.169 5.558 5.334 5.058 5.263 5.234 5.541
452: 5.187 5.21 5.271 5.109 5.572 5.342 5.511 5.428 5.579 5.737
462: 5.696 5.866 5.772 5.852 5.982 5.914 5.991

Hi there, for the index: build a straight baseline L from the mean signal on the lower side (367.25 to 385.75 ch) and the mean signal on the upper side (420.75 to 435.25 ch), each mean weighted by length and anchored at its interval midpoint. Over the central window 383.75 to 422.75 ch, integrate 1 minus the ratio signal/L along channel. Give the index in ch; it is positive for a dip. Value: 0.6 ch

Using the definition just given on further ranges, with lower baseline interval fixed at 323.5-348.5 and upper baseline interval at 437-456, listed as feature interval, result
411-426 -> -1.0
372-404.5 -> -1.6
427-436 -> -1.0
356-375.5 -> -0.5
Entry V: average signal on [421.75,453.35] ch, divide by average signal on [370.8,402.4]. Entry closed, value 0.93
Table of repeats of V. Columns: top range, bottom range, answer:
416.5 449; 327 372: 0.93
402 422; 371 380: 0.96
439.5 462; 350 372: 0.85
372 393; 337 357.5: 0.98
